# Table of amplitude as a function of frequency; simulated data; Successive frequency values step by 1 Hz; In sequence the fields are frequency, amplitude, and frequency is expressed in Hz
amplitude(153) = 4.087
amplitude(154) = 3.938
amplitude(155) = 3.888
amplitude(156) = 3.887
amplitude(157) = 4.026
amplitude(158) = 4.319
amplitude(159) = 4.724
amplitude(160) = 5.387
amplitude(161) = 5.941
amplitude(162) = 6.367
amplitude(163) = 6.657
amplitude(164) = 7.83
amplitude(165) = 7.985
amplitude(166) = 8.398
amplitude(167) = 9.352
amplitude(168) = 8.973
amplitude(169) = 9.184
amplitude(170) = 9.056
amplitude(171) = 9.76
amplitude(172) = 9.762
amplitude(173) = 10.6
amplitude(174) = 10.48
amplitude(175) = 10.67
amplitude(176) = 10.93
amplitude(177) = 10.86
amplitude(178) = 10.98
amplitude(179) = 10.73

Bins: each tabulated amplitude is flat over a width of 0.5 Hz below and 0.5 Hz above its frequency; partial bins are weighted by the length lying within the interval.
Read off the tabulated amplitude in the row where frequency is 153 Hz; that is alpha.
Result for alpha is 4.087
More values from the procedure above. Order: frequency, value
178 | 10.98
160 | 5.387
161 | 5.941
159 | 4.724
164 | 7.83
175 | 10.67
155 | 3.888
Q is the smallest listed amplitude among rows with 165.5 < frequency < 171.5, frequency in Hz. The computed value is 8.398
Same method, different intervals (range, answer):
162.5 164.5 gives 6.657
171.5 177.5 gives 9.762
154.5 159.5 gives 3.887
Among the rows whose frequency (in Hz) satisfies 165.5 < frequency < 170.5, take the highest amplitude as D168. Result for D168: 9.352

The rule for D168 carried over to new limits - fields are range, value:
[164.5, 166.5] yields 8.398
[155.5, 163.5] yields 6.657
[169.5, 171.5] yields 9.76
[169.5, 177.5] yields 10.93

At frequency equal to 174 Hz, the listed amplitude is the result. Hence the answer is 10.48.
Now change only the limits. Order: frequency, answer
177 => 10.86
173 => 10.6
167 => 9.352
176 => 10.93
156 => 3.887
